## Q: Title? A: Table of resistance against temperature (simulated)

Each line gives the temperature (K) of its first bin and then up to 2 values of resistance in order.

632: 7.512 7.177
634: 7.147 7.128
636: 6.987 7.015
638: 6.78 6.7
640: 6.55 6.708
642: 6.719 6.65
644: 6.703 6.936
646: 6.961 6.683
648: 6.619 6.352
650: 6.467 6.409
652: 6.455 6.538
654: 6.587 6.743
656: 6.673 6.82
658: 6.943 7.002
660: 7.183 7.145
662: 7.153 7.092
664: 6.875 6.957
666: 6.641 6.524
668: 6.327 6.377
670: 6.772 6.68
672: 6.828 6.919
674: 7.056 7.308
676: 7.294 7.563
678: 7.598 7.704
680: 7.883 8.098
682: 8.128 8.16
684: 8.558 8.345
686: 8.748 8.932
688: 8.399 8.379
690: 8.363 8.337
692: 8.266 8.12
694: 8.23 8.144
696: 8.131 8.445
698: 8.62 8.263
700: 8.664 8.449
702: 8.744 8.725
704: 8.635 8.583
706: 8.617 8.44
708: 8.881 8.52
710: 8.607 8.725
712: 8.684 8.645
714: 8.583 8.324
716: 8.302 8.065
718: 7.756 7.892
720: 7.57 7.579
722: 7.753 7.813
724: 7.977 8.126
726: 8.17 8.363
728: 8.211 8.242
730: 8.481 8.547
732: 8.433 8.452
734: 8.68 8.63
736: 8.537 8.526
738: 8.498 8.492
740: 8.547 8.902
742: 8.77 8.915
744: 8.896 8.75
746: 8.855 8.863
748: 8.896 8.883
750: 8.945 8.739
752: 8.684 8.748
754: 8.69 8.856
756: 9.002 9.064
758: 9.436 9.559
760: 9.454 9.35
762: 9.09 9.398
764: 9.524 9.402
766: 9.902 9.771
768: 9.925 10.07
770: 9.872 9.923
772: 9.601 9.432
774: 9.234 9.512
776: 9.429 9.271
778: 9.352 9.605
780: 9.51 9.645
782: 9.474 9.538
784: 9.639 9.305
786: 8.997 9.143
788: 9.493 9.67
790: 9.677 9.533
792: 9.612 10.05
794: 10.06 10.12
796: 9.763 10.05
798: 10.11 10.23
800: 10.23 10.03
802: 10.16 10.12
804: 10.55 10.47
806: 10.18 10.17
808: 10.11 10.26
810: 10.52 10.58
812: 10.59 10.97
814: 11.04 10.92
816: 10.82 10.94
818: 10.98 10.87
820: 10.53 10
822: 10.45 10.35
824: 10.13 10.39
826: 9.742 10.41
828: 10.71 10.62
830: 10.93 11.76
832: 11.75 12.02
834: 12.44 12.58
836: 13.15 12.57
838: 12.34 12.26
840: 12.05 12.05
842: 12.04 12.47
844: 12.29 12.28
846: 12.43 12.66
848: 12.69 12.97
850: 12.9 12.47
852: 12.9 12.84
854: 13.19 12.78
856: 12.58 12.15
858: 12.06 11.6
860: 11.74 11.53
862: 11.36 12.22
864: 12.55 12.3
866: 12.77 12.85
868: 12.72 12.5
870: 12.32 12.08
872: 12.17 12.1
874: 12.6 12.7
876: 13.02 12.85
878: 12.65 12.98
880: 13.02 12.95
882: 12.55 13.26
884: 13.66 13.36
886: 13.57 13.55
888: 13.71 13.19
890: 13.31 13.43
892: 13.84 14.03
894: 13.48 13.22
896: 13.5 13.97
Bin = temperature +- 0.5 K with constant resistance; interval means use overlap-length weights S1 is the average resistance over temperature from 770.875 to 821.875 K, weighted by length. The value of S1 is 10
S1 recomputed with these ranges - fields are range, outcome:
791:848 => 11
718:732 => 8.06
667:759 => 8.29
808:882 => 11.9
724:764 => 8.76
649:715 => 7.73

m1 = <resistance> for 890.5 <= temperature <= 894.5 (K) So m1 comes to 13.7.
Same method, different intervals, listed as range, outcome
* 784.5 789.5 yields 9.32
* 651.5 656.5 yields 6.6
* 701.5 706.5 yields 8.66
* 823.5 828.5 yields 10.3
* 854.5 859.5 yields 12.2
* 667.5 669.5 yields 6.35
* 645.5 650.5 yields 6.62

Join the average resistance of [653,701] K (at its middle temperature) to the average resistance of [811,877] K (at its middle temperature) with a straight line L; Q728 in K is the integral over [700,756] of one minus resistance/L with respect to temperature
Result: 2.3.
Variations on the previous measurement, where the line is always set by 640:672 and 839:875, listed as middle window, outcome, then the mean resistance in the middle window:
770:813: 2.83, 9.85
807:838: 1.19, 11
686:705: -1.48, 8.45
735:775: 1.64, 9.13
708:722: 0.21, 8.25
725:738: 0.62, 8.43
